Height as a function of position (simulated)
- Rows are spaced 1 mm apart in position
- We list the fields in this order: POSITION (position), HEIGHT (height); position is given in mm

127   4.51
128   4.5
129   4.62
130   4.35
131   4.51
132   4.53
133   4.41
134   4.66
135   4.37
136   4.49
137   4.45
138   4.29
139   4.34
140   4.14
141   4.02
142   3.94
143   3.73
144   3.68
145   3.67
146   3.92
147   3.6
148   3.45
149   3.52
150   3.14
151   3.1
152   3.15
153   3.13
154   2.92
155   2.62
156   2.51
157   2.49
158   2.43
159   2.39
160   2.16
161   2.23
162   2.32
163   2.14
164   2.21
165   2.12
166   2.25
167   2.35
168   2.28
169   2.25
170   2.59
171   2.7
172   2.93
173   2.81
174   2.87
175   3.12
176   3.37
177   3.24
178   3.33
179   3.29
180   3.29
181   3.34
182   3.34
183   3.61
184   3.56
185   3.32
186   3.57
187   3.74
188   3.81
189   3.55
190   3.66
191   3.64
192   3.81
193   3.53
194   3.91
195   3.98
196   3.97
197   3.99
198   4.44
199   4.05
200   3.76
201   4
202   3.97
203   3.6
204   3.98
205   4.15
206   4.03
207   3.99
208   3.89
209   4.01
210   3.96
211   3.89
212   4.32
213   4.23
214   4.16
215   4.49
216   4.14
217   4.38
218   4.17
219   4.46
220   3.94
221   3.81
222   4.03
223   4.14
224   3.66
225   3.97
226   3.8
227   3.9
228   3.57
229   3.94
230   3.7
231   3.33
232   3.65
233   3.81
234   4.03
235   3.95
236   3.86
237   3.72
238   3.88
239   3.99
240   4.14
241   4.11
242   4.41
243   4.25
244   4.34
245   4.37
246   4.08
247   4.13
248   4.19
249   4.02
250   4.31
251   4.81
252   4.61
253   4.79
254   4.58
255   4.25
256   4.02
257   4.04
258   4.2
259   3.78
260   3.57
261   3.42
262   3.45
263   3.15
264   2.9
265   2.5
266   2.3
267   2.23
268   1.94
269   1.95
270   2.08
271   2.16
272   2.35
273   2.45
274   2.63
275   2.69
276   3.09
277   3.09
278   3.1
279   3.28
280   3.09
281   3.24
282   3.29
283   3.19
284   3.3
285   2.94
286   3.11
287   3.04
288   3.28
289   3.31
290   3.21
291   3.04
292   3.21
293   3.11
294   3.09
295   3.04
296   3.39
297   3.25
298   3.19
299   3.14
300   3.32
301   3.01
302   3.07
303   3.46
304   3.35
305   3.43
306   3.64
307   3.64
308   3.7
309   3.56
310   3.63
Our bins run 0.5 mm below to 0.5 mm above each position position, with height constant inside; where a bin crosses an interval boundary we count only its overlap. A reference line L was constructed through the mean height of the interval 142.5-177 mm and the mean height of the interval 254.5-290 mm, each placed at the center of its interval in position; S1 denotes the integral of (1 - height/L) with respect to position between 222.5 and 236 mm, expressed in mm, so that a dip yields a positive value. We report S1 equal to -3.8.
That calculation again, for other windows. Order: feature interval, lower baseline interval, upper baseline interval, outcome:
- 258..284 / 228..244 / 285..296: 4.2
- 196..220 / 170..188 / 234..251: -2.8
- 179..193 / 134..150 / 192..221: 1.6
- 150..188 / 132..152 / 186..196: 9.6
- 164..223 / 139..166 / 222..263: -1.6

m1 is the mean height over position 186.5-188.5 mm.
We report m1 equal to 3.78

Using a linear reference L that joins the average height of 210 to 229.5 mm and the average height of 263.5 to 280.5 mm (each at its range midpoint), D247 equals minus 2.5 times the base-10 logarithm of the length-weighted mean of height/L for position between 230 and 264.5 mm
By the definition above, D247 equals -0.22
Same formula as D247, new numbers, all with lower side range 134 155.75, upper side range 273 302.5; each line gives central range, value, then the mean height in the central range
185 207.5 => -0.11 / 3.86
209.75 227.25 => -0.20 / 4.08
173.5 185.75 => 0.08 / 3.31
